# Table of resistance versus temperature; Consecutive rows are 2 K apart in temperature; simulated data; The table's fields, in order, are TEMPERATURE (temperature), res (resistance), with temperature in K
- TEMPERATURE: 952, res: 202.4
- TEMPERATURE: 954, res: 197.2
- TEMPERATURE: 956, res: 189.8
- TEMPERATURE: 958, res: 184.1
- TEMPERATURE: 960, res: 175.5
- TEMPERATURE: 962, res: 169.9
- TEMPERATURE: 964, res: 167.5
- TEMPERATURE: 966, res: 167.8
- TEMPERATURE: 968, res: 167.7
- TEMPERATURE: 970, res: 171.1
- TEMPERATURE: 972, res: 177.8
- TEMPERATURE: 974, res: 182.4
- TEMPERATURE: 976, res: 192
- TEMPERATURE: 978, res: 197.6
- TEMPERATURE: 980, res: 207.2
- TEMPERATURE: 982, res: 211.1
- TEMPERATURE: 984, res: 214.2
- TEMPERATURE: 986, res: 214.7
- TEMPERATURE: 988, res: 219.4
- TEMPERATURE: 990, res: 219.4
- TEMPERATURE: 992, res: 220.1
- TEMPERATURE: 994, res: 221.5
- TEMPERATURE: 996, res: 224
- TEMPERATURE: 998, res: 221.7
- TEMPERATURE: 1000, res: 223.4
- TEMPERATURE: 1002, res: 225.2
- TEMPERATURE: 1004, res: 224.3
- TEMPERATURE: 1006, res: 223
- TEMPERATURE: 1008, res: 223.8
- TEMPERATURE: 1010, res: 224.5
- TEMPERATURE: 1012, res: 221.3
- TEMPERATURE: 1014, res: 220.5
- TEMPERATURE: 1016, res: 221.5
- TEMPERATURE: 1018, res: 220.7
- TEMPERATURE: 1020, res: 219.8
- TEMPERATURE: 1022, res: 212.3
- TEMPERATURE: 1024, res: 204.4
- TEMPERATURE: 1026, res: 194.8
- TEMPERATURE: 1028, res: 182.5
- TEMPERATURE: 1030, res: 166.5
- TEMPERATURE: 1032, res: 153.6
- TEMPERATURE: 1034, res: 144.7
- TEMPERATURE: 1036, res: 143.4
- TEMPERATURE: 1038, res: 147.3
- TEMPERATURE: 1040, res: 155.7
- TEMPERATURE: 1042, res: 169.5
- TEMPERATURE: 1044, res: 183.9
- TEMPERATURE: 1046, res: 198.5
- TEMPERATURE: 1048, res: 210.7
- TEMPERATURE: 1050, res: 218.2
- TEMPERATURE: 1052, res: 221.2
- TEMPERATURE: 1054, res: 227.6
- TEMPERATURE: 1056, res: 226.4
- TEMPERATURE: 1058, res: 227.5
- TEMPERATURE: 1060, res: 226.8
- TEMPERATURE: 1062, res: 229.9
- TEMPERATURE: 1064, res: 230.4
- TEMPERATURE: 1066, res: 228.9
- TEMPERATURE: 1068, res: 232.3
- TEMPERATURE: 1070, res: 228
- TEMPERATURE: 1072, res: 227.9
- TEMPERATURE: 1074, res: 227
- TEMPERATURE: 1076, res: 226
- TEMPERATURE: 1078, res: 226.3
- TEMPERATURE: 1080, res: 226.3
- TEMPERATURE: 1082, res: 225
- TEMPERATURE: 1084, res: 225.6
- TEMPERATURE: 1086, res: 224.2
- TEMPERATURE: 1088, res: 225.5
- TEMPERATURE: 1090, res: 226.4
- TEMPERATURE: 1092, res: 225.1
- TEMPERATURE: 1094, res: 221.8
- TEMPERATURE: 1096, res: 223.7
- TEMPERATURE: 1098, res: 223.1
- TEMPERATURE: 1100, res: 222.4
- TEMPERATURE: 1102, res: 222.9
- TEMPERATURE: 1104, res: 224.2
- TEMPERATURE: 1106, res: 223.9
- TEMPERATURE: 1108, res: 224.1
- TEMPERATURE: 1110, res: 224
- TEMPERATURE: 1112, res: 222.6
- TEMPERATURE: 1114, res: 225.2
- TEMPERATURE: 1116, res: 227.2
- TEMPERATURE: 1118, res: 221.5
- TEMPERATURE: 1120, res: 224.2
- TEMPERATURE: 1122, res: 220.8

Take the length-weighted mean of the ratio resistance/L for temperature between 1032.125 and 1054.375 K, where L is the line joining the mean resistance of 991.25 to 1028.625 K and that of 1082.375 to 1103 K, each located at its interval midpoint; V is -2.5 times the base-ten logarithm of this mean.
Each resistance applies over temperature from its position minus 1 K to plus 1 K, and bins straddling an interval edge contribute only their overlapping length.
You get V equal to 0.21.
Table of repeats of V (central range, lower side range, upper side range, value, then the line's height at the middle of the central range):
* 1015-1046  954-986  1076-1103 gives 0.13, 206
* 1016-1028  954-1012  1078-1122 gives 0.00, 210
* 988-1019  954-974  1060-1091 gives -0.15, 194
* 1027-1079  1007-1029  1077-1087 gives 0.09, 220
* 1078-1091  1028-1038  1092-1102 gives -0.08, 210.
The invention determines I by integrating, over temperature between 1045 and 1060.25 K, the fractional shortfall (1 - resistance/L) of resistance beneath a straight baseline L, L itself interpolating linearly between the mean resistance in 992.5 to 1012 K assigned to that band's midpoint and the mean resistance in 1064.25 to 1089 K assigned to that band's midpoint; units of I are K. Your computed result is 0.4 K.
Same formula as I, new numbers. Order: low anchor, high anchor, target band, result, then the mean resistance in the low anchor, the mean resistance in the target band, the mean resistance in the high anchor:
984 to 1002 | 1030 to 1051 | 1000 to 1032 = -2.2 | 220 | 211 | 172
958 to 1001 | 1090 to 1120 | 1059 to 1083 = -1.2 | 198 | 228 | 224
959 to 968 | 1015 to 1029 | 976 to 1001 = -3.9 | 170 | 215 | 208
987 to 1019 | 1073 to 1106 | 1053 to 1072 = -0.4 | 222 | 229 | 225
